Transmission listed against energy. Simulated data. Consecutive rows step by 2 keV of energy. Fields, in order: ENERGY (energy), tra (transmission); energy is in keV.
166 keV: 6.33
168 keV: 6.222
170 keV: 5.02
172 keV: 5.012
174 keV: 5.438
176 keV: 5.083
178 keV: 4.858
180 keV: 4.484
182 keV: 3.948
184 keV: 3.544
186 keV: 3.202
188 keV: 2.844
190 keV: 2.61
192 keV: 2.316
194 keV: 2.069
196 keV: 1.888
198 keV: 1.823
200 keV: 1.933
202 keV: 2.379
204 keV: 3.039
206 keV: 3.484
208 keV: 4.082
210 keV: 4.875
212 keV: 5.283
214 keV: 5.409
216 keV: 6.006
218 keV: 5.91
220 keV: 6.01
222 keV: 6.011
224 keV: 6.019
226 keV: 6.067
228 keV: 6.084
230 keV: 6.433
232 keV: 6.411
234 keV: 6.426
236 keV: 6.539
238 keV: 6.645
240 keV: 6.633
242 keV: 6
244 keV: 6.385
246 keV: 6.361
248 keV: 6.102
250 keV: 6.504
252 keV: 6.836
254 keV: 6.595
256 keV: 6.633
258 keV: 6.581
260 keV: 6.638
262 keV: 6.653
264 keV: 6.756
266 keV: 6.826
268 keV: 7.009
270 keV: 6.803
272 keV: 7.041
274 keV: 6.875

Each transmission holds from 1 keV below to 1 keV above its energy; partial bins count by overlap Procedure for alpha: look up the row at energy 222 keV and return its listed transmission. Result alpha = 6.011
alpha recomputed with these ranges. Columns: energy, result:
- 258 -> 6.581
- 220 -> 6.01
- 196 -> 1.888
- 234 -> 6.426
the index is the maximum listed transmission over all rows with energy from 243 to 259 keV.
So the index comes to 6.836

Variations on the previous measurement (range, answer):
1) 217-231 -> 6.433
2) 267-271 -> 7.009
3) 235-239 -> 6.645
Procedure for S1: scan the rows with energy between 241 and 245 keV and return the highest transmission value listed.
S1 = 6.385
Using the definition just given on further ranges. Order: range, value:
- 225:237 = 6.539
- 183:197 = 3.544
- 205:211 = 4.875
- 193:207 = 3.484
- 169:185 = 5.438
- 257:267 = 6.826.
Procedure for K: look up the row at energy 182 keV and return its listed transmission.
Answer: 3.948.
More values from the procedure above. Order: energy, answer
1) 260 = 6.638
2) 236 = 6.539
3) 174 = 5.438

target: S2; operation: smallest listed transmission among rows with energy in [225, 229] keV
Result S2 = 6.067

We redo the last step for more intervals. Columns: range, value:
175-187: 3.202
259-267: 6.638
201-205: 2.379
